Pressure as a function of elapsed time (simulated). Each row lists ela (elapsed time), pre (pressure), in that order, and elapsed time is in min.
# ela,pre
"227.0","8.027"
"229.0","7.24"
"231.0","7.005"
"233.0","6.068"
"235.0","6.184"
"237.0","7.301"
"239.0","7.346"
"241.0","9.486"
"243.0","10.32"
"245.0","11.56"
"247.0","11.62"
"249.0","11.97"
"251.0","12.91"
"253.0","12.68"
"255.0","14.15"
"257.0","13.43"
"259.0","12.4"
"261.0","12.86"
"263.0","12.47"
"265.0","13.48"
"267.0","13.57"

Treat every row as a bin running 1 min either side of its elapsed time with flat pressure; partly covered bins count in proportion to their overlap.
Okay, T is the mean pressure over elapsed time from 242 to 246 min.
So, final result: 10.9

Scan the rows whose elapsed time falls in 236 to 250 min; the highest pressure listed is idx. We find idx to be 11.97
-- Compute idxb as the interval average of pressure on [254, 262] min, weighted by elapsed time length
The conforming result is 13.2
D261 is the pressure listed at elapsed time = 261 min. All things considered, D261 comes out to 12.86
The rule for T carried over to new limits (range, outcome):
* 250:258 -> 13.3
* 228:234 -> 6.77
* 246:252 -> 12.2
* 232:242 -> 7.28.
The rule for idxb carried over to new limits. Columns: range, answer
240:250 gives 11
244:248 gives 11.6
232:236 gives 6.13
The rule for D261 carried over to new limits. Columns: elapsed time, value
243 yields 10.32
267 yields 13.57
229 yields 7.24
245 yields 11.56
